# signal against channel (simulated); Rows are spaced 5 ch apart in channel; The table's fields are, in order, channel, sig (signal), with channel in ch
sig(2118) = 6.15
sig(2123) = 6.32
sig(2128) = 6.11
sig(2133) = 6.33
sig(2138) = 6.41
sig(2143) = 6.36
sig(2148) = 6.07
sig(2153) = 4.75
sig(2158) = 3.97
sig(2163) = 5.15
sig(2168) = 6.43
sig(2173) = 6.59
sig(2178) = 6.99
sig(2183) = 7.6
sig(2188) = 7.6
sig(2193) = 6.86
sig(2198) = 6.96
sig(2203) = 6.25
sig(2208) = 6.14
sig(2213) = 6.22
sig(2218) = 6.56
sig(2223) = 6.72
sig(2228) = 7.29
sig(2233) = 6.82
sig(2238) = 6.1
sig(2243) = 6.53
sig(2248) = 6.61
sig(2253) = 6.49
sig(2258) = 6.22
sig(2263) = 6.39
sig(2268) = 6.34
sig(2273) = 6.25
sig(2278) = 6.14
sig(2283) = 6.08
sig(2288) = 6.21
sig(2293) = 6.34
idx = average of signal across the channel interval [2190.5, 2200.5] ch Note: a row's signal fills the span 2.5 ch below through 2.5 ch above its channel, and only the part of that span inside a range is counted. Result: 6.91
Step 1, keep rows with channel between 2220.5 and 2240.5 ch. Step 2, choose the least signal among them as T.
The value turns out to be 6.1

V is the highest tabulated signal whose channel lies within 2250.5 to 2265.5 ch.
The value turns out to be 6.49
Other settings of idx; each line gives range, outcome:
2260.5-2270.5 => 6.37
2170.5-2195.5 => 7.13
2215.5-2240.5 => 6.7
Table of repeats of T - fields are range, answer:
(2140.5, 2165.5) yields 3.97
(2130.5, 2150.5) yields 6.07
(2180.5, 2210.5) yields 6.14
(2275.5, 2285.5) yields 6.08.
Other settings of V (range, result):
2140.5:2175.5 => 6.59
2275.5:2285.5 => 6.14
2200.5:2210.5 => 6.25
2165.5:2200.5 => 7.6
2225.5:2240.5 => 7.29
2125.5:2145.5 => 6.41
